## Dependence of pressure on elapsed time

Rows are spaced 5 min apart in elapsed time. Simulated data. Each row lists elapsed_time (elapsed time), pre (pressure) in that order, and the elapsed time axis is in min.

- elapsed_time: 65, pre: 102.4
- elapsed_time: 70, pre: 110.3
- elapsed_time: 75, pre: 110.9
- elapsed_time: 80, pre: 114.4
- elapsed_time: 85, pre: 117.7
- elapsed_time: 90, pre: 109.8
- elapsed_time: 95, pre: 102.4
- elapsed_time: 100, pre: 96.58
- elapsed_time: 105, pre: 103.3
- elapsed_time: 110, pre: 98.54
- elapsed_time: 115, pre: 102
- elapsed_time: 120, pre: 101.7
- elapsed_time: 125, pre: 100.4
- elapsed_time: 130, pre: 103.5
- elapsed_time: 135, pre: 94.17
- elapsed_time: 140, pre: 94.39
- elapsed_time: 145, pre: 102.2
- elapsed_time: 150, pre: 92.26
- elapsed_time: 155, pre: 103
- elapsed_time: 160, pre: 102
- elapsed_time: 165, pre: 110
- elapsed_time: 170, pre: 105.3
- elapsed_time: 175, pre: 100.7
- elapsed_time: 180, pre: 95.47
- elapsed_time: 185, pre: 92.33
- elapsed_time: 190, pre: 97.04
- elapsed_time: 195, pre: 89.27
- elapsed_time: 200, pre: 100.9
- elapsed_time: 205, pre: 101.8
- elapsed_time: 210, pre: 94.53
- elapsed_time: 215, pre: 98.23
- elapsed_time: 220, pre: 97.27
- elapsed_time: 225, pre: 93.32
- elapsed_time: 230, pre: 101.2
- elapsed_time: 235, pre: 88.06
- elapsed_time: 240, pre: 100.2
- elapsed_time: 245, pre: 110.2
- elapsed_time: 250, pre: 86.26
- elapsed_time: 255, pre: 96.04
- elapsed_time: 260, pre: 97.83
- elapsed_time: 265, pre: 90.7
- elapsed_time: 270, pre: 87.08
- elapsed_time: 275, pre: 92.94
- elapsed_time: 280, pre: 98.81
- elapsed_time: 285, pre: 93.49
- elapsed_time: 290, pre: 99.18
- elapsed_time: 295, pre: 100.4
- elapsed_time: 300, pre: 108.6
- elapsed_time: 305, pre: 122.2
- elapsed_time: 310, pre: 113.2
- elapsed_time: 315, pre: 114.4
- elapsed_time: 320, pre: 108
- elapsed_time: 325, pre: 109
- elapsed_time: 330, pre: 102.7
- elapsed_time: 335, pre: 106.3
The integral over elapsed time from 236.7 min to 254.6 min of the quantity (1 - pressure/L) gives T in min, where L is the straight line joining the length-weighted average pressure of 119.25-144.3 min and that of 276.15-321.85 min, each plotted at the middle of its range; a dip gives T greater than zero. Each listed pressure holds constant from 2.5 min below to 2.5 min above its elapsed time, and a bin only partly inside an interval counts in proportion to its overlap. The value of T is 1.0 min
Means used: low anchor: 98.9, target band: 98.1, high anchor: 106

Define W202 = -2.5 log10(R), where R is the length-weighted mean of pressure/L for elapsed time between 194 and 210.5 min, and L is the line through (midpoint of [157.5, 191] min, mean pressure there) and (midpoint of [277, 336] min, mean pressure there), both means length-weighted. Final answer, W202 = 0.05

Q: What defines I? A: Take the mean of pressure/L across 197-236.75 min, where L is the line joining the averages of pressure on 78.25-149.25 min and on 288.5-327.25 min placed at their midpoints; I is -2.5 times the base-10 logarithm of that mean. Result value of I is 0.10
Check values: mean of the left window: 103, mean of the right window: 110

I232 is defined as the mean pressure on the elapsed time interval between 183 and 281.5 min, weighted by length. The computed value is 95.7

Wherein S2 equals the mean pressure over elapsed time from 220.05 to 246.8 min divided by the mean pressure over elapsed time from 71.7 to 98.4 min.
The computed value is 0.9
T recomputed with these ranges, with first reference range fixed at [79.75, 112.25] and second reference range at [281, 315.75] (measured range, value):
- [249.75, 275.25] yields 3.4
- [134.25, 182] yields 2.6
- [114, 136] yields 1.1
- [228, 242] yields 1.3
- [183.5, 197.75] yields 1.7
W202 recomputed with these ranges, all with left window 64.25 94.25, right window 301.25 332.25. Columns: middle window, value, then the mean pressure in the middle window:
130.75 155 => 0.147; 97.1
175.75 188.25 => 0.170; 95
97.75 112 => 0.118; 99.6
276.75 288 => 0.161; 96.1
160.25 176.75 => 0.061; 105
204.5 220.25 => 0.143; 97.6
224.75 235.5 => 0.166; 95.5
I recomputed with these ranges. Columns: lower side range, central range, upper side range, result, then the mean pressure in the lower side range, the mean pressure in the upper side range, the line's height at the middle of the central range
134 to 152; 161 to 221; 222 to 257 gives -0.027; 96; 96.5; 96.2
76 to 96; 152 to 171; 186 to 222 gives -0.027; 112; 96.8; 102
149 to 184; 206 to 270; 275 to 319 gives 0.084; 101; 106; 104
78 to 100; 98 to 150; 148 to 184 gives 0.066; 109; 101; 106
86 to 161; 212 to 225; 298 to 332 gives 0.099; 101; 111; 106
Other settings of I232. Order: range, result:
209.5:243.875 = 96.8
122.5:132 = 102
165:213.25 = 98.1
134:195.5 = 98.7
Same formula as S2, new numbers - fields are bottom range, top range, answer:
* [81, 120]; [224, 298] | 0.92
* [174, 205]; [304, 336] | 1.15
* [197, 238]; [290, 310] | 1.13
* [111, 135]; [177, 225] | 0.95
